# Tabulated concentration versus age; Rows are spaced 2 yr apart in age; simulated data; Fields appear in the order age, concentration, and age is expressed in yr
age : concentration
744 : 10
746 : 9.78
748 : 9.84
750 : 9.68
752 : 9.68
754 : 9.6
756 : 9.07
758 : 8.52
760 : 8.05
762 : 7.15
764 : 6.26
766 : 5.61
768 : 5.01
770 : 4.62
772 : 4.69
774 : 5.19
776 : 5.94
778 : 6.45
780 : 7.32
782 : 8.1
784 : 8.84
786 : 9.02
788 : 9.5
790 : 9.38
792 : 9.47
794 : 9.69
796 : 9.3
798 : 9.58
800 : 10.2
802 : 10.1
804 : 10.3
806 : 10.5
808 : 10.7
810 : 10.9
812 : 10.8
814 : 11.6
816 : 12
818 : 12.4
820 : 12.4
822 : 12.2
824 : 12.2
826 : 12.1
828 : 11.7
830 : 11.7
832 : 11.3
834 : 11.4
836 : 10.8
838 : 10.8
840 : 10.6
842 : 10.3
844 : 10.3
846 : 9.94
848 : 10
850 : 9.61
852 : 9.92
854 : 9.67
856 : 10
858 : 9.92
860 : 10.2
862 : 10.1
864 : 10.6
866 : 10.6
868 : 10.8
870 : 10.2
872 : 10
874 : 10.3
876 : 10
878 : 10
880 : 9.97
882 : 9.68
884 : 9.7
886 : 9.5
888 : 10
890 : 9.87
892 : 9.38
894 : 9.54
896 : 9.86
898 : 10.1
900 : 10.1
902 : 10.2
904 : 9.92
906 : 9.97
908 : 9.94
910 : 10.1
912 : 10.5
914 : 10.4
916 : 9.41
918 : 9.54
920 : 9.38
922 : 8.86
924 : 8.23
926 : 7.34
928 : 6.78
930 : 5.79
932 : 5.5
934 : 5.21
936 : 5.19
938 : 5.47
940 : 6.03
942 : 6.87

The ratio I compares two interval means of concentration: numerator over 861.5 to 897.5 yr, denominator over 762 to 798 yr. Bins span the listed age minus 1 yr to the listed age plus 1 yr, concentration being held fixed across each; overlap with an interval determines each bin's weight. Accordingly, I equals 1.4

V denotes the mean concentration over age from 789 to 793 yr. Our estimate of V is 9.43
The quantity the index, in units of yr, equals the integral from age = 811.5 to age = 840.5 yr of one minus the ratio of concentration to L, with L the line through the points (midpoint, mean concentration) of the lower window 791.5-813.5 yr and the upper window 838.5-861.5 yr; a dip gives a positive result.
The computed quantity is -4.3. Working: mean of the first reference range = 10.2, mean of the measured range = 11.6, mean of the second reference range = 10.1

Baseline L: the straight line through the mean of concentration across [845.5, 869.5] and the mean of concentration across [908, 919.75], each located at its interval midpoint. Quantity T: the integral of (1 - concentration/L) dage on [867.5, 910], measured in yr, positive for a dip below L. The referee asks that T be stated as 0.3 yr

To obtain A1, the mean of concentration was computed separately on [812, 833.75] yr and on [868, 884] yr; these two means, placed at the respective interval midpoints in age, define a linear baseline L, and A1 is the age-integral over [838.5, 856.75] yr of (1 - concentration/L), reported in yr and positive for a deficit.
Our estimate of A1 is 1.6 yr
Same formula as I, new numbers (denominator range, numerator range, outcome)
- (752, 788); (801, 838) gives 1.59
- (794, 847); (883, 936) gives 0.82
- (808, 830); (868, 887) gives 0.85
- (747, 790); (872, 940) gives 1.18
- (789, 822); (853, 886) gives 0.95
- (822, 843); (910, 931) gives 0.77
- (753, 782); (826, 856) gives 1.58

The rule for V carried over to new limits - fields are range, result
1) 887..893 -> 9.75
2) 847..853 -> 9.84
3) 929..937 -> 5.42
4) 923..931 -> 7.04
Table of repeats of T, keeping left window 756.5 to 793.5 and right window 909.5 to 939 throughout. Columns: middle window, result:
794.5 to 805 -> -3.66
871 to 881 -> -3.19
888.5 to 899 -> -2.83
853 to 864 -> -3.61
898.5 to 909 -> -3.12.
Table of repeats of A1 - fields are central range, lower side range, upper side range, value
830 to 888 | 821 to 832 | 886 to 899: 3.24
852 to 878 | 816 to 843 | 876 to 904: 0.90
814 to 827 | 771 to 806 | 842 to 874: -4.12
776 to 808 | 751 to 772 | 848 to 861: -3.94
